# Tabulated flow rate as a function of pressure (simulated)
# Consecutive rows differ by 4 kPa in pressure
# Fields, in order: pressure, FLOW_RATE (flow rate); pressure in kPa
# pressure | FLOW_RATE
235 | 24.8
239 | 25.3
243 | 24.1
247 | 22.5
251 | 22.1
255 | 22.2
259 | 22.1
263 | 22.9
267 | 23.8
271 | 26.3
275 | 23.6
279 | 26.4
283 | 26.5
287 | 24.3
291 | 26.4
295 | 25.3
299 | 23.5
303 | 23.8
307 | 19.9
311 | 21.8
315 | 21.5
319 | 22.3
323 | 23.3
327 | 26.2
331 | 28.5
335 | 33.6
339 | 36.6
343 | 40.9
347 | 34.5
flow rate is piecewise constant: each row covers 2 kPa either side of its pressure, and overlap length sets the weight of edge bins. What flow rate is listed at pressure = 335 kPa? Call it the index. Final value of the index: 33.6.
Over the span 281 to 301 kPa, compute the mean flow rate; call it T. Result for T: 25.2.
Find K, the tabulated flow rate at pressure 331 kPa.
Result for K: 28.5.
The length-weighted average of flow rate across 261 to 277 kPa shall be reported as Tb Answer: 24.1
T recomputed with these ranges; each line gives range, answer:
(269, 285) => 25.7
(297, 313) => 22.2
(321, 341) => 29.6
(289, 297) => 25.9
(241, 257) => 22.7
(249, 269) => 22.6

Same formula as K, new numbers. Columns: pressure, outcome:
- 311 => 21.8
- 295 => 25.3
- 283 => 26.5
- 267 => 23.8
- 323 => 23.3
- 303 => 23.8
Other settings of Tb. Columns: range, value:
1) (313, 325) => 22.4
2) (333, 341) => 35.1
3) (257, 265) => 22.5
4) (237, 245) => 24.7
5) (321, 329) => 24.8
